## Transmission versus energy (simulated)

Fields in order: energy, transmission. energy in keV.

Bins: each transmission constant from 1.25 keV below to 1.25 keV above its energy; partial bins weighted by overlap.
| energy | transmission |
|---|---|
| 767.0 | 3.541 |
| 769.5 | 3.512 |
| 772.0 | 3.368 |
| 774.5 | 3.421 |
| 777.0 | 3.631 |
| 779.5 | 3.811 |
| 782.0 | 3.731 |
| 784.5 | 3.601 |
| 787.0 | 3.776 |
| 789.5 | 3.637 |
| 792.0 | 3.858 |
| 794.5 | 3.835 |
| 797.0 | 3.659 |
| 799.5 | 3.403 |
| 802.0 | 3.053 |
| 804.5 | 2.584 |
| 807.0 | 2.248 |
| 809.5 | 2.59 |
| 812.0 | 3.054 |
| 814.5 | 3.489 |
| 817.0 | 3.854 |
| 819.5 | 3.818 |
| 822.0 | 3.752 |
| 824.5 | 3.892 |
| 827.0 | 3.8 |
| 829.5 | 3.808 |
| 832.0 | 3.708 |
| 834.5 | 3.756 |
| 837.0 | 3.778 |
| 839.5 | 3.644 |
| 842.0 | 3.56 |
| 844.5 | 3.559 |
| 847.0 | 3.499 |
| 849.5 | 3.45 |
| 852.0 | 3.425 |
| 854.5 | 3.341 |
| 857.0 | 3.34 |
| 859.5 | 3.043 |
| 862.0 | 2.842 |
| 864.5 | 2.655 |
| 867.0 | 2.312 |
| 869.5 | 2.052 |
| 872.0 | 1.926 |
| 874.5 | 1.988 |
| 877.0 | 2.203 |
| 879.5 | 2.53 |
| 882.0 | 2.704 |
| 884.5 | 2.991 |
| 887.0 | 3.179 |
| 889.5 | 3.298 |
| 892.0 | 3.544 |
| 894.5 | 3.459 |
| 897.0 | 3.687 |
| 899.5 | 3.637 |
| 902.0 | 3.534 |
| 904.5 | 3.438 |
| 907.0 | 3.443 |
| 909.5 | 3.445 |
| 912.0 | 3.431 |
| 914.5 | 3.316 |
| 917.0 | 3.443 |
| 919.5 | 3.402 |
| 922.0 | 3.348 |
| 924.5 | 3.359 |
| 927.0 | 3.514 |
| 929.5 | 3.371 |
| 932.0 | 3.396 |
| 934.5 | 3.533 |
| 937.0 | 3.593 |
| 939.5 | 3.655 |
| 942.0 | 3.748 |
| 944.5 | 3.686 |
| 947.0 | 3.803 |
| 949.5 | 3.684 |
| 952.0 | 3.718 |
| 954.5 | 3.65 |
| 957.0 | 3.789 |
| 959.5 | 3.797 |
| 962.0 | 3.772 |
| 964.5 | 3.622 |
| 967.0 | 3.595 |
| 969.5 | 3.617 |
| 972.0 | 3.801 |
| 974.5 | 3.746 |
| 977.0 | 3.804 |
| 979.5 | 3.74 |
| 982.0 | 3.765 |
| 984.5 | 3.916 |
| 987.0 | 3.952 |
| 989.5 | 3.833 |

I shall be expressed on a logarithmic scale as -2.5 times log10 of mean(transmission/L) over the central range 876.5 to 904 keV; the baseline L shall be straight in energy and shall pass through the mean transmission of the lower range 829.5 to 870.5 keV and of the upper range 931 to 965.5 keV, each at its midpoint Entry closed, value 0.08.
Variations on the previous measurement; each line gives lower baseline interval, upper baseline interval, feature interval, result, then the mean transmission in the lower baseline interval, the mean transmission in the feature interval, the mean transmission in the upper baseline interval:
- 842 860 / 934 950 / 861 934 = 0.15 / 3.41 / 3.09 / 3.68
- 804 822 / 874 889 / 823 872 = -0.13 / 3.16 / 3.31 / 2.66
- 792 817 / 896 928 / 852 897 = 0.19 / 3.18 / 2.83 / 3.46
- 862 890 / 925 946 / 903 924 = -0.08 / 2.52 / 3.41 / 3.56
